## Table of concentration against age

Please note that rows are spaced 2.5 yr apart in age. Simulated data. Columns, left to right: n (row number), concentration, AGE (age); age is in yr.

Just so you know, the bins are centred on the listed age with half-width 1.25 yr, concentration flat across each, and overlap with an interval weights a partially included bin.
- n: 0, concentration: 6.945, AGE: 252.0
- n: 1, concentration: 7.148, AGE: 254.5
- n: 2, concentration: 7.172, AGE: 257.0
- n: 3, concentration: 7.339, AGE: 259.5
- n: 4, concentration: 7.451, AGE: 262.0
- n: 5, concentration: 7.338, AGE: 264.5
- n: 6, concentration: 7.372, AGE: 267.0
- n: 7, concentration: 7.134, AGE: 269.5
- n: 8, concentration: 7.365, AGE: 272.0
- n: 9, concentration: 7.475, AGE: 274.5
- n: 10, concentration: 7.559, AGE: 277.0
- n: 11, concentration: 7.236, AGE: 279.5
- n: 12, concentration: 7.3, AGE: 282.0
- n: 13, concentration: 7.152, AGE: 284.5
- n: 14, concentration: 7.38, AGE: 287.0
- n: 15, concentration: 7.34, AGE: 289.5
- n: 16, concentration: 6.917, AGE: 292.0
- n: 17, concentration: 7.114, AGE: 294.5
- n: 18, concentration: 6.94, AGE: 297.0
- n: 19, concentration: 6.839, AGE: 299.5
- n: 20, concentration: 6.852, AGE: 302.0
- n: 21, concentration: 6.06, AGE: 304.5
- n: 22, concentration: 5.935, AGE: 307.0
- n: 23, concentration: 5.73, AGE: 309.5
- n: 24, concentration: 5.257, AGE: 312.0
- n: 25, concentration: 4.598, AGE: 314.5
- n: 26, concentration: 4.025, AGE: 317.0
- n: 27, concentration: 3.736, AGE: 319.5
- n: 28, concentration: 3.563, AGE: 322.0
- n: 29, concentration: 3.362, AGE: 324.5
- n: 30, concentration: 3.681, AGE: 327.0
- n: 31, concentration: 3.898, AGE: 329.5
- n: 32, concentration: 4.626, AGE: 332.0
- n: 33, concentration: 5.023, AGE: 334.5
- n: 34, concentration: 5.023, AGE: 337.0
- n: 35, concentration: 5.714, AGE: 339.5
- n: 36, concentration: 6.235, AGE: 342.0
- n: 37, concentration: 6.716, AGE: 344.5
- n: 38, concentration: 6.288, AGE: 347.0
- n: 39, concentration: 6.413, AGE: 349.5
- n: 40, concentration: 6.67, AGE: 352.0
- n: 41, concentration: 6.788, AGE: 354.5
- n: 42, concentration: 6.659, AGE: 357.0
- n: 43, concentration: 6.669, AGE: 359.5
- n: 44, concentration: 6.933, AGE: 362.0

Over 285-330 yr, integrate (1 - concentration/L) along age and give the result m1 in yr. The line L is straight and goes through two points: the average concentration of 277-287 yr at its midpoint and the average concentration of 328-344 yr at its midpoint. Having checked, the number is 5.6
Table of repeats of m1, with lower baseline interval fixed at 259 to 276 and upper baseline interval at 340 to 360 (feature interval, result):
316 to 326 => 4.6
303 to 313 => 1.7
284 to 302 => 0.1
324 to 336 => 4.5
